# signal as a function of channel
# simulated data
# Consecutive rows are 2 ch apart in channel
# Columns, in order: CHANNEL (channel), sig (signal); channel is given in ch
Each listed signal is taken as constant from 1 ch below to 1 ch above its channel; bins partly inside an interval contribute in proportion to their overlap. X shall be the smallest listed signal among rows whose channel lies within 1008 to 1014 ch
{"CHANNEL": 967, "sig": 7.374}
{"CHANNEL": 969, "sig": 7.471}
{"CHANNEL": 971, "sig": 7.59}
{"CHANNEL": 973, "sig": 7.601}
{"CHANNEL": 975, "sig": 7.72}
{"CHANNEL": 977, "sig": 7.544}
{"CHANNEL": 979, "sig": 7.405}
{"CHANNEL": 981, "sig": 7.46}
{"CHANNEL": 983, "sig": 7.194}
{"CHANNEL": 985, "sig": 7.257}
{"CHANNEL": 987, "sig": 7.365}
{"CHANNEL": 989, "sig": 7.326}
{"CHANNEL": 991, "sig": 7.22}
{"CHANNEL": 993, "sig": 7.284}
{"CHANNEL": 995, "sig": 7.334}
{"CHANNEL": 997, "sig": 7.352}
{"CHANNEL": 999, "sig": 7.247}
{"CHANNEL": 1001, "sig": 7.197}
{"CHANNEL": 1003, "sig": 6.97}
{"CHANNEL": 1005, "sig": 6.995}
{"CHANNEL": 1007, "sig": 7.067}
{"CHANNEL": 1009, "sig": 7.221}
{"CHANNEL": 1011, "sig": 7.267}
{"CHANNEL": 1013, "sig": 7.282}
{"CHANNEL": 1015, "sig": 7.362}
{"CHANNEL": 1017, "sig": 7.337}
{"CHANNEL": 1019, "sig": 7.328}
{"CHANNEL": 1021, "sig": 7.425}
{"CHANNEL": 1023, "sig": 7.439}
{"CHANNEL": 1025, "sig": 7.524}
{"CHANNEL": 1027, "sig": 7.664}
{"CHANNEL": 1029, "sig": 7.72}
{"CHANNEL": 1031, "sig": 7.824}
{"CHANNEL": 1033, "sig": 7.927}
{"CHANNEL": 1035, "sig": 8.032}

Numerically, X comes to 7.221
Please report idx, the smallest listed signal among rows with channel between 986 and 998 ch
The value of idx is 7.22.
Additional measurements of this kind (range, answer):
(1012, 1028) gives 7.282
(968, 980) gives 7.405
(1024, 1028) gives 7.524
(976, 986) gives 7.194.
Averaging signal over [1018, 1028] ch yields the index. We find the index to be 7.48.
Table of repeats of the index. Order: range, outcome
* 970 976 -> 7.64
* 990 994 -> 7.25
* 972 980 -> 7.57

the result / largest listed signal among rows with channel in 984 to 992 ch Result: 7.365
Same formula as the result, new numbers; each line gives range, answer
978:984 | 7.46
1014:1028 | 7.664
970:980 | 7.72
